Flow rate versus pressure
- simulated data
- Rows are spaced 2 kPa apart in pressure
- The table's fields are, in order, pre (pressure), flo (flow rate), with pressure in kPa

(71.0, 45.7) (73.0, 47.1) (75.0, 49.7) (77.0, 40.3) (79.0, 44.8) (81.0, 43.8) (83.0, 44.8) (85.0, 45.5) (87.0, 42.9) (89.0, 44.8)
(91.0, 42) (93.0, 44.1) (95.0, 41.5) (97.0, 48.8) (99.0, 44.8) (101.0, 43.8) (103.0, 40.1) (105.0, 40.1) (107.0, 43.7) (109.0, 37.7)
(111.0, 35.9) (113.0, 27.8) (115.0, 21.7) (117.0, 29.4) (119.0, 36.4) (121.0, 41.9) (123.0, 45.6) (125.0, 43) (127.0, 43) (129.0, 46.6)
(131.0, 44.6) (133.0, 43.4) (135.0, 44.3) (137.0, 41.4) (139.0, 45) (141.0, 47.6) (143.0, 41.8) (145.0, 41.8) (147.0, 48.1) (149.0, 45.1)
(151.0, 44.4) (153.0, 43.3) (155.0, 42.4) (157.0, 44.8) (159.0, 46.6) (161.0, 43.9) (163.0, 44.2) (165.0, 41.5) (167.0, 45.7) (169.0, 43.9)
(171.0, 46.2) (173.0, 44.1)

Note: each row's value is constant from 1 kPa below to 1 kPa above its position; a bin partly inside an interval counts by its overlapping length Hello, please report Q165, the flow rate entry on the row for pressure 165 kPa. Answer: 41.5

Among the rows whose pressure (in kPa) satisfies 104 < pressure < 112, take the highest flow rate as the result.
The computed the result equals 43.7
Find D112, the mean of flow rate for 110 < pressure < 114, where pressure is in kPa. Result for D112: 31.9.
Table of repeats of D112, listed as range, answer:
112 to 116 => 24.8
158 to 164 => 44.9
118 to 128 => 42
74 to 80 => 44.9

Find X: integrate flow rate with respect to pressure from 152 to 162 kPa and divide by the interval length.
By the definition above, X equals 44.2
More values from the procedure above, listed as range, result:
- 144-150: 45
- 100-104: 42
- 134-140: 43.6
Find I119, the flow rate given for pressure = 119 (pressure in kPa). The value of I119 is 36.4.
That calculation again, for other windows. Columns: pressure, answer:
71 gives 45.7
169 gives 43.9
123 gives 45.6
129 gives 46.6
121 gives 41.9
